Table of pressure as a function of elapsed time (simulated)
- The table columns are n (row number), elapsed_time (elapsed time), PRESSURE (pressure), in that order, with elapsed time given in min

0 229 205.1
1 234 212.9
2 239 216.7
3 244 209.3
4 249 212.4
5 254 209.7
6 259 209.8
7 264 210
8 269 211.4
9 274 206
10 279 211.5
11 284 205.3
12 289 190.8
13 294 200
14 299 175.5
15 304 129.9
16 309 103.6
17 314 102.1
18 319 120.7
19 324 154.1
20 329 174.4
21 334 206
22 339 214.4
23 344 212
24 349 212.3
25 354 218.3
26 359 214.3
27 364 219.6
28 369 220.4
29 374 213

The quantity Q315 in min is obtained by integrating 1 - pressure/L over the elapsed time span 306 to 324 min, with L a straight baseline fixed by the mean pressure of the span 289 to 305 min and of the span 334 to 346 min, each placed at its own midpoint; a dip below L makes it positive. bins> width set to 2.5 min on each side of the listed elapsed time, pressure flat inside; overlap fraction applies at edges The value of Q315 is 7.1 min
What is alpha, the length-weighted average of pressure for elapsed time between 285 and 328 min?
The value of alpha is 150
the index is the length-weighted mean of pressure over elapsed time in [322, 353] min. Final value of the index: 197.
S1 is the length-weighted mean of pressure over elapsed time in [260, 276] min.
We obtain 209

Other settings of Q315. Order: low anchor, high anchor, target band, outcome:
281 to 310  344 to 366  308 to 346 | 6.60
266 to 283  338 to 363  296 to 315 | 7.16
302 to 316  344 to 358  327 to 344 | -2.32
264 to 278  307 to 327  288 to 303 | -1.81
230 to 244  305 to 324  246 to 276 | -4.54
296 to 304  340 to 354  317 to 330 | 2.81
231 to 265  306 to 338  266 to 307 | -2.77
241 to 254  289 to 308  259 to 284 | -2.58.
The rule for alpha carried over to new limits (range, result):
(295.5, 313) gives 137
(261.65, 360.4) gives 183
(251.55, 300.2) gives 204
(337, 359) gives 214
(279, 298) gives 199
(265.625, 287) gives 208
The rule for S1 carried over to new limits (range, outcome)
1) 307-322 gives 110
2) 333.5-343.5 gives 211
